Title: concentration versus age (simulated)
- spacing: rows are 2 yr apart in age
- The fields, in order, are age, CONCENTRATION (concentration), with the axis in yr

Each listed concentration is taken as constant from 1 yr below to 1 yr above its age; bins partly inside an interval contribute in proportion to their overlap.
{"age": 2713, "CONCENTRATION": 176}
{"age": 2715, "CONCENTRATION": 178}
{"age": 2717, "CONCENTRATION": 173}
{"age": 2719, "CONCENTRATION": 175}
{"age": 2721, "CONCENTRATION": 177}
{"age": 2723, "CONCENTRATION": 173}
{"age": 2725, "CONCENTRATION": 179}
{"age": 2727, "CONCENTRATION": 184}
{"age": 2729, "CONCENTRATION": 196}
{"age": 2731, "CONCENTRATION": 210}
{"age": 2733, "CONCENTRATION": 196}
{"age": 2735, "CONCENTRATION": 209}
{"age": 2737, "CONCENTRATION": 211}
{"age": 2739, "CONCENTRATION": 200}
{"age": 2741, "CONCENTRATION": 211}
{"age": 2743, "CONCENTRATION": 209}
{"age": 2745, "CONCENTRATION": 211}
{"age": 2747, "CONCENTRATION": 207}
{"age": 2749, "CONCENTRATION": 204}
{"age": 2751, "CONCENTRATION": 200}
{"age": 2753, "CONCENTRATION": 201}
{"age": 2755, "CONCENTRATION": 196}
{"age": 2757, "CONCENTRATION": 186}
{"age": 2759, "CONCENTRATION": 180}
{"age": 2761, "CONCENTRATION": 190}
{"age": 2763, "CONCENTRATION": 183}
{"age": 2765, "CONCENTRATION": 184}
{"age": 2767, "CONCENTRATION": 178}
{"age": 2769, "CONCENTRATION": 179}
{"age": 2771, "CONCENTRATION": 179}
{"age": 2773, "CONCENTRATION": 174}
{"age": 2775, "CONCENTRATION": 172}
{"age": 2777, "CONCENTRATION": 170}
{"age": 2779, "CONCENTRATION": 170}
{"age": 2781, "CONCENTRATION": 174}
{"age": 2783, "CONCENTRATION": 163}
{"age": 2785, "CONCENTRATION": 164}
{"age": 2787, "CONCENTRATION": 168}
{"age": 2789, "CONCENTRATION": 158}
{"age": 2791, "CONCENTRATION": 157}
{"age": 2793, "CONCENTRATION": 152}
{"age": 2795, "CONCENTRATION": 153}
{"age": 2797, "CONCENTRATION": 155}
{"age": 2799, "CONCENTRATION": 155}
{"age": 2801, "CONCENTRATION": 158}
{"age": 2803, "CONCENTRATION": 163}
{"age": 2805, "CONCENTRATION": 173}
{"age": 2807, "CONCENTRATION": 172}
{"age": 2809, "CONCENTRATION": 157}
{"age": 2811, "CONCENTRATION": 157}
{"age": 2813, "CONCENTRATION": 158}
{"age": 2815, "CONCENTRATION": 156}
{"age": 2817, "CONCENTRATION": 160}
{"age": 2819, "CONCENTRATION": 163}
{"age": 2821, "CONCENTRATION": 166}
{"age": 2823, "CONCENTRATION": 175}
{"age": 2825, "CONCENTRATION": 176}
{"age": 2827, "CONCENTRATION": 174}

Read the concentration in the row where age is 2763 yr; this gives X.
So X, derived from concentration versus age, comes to 183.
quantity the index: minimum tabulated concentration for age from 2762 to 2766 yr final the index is 183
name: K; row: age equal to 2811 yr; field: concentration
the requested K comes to 157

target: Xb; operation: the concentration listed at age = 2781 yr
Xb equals 174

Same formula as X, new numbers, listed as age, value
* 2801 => 158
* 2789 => 158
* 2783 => 163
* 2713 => 176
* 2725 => 179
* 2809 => 157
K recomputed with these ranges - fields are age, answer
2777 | 170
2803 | 163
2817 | 160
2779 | 170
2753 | 201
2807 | 172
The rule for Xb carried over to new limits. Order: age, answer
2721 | 177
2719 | 175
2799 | 155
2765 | 184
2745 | 211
